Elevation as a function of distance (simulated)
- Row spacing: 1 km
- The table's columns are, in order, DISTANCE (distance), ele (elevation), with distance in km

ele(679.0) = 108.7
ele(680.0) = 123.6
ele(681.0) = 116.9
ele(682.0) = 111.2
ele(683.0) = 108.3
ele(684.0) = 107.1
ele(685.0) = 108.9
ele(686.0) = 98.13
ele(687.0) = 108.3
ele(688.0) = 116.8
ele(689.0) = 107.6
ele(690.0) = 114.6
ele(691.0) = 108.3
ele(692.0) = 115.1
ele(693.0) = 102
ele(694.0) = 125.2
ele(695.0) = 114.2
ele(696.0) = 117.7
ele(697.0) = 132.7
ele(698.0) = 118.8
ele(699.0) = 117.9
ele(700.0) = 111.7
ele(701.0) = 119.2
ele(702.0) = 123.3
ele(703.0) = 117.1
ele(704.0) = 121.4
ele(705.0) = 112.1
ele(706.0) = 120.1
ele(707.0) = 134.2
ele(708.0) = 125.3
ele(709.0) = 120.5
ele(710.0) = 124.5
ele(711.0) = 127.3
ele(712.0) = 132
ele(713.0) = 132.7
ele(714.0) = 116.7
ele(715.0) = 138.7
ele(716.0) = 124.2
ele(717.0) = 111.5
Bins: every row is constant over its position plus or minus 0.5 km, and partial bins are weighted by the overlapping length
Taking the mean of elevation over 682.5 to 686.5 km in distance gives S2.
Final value 106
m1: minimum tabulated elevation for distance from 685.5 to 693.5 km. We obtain 98.13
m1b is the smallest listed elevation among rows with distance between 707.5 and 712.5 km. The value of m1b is 120.5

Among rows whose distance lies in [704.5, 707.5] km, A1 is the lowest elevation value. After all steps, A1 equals 112.1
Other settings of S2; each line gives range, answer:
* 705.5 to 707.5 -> 127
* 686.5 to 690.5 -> 112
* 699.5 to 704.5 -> 119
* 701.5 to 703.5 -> 120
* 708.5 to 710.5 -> 122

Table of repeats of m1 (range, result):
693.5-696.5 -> 114.2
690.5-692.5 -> 108.3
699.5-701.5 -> 111.7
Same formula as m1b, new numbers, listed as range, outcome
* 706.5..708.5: 125.3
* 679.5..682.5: 111.2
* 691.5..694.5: 102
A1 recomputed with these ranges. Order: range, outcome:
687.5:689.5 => 107.6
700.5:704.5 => 117.1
